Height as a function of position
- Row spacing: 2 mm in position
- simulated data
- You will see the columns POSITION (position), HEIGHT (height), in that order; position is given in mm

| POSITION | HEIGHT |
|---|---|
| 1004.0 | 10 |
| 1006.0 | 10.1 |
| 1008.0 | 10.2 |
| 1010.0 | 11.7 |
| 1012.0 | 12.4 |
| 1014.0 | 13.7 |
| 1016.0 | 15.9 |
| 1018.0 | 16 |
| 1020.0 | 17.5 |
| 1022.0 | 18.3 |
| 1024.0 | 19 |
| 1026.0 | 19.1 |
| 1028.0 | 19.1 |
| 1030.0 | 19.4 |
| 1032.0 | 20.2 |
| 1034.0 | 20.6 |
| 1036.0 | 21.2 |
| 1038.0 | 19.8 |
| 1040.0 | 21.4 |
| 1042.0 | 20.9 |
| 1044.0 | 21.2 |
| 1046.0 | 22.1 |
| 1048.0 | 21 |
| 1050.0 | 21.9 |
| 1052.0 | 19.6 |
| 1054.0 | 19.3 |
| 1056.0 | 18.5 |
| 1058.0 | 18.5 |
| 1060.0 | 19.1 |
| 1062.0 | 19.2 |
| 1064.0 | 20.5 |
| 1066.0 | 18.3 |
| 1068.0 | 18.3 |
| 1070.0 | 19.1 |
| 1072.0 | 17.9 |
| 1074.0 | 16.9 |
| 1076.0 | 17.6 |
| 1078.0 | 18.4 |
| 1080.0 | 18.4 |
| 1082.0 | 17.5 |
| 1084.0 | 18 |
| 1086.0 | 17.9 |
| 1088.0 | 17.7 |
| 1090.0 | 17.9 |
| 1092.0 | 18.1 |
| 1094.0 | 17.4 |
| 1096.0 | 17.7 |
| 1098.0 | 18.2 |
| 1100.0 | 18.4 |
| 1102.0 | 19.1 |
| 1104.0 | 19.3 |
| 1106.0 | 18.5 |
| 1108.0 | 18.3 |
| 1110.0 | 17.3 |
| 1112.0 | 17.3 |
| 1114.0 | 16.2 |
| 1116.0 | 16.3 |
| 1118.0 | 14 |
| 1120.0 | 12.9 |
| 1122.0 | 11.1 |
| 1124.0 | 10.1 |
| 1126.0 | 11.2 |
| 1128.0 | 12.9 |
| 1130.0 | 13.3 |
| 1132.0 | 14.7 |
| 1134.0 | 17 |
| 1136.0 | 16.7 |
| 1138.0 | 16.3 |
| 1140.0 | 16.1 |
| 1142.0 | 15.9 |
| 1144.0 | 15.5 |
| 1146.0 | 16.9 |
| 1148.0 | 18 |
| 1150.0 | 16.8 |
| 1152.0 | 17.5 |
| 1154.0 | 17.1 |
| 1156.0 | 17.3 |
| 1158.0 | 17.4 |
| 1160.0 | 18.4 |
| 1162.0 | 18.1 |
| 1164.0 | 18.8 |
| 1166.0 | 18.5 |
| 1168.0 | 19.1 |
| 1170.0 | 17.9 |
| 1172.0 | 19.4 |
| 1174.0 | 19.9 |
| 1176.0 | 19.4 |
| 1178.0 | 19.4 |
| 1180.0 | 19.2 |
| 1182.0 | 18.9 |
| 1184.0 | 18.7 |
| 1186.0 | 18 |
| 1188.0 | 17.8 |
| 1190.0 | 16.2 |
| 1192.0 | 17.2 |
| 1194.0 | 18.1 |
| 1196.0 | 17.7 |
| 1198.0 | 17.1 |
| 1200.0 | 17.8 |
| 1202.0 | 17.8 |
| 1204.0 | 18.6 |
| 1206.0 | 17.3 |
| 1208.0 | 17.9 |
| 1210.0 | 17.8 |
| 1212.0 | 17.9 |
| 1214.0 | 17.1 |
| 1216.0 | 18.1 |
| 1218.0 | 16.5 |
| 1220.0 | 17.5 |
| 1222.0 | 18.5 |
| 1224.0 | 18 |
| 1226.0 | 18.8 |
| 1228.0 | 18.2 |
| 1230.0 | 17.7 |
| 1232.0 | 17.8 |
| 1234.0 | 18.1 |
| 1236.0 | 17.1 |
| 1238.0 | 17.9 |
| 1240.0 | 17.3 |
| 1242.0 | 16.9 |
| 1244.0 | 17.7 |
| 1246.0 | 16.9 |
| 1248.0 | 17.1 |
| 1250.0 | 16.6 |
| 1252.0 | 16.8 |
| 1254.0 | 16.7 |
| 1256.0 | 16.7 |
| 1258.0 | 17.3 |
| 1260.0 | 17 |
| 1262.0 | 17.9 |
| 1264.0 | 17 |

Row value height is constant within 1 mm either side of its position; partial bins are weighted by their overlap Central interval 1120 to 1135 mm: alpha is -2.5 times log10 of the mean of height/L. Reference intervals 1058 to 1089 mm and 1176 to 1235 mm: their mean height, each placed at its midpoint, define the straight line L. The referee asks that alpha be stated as 0.37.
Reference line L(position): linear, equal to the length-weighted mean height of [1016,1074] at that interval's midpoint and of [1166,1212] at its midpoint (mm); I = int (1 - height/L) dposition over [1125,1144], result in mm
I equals 3.81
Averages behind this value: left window 19.4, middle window 14.9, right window 18.2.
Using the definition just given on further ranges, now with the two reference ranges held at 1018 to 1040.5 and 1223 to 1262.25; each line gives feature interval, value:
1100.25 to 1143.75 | 7.1 mm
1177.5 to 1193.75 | -0.2 mm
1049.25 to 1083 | 0.6 mm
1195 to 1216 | 0.0 mm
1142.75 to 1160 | 1.1 mm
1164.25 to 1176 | -0.6 mm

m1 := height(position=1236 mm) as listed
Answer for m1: 17.1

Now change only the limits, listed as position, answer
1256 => 16.7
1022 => 18.3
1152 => 17.5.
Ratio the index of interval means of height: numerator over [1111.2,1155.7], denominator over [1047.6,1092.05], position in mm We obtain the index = 0.81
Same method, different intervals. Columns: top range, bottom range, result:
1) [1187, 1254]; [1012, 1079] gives 0.93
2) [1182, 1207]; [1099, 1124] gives 1.09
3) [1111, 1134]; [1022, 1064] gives 0.69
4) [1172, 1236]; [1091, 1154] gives 1.12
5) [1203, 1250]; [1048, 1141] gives 1.03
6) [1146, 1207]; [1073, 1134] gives 1.10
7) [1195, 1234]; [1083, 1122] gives 1.03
